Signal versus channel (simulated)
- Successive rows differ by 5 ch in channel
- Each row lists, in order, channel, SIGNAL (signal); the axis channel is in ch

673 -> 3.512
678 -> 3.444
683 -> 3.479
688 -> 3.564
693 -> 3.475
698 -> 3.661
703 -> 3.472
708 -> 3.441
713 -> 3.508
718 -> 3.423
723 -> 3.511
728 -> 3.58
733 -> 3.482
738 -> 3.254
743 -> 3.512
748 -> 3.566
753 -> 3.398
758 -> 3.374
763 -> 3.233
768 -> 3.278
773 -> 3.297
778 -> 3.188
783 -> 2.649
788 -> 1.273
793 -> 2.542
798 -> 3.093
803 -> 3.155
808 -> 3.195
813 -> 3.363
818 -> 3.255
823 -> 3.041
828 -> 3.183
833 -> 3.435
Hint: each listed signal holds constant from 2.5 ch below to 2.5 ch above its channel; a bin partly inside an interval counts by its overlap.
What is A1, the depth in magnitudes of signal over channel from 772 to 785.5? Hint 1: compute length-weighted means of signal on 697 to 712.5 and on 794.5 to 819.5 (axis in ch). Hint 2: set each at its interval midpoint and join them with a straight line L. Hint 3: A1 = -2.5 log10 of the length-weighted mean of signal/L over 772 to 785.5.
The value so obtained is 0.09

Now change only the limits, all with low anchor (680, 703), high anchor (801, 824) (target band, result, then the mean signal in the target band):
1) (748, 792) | 0.12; 2.98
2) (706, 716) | 0.00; 3.47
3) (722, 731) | -0.03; 3.55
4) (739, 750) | -0.03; 3.5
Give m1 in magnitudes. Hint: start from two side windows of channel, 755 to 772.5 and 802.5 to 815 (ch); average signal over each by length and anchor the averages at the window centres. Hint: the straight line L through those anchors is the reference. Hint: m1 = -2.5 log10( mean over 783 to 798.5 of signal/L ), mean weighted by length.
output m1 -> 0.40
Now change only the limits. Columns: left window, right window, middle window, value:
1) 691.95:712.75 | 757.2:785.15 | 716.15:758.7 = -0.04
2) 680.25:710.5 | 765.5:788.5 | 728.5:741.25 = -0.07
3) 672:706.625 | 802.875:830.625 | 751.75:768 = 0.01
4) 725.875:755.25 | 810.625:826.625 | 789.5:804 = 0.18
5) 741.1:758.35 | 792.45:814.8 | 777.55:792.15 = 0.38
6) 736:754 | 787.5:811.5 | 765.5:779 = -0.05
